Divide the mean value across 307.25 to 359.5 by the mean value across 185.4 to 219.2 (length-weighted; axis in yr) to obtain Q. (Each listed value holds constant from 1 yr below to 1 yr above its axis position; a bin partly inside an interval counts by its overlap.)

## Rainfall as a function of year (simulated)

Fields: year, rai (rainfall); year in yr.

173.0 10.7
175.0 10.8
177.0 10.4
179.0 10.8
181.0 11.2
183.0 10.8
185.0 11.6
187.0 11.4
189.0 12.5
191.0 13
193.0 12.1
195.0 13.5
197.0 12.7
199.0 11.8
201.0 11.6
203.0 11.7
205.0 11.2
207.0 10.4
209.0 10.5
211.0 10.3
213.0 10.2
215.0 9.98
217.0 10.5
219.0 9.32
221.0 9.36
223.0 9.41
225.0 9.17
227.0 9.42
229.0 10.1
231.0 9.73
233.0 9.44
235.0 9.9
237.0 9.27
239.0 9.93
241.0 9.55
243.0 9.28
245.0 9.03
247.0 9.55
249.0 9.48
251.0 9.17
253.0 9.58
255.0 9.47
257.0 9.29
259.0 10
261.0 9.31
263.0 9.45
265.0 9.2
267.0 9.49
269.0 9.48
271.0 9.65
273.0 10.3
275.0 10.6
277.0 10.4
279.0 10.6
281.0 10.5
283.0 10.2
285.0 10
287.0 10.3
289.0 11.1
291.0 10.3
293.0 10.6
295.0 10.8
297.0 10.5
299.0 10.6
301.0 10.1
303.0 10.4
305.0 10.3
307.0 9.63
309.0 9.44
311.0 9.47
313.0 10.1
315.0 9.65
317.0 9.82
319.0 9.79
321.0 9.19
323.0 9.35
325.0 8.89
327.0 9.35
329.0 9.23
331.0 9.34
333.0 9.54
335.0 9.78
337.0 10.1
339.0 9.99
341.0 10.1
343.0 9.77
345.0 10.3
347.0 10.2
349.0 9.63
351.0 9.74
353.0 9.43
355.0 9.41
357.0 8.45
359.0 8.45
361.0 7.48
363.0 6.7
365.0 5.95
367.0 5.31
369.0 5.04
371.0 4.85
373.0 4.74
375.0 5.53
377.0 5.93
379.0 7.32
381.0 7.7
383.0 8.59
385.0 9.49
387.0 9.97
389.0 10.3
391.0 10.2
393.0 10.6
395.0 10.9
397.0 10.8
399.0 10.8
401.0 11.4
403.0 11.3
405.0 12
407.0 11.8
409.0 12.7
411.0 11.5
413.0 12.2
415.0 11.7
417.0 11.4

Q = 0.8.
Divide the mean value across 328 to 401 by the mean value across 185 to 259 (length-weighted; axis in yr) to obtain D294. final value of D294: 0.8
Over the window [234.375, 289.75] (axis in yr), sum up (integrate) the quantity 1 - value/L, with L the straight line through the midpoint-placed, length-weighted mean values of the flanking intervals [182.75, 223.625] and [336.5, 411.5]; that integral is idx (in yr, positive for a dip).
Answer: 3.4 yr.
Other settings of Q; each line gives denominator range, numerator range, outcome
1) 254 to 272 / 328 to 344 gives 1.03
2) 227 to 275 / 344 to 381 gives 0.78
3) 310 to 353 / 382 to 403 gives 1.07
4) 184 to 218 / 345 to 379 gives 0.64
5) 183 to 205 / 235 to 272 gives 0.78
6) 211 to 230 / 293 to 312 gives 1.04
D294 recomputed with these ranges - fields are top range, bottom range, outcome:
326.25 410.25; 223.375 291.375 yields 0.93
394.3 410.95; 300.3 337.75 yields 1.19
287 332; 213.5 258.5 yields 1.04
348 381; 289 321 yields 0.71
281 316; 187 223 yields 0.91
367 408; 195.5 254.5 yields 0.88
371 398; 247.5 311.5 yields 0.85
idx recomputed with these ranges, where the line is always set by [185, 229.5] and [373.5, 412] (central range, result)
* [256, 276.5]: 1.7 yr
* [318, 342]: 1.6 yr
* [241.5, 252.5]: 1.4 yr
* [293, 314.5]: 0.5 yr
